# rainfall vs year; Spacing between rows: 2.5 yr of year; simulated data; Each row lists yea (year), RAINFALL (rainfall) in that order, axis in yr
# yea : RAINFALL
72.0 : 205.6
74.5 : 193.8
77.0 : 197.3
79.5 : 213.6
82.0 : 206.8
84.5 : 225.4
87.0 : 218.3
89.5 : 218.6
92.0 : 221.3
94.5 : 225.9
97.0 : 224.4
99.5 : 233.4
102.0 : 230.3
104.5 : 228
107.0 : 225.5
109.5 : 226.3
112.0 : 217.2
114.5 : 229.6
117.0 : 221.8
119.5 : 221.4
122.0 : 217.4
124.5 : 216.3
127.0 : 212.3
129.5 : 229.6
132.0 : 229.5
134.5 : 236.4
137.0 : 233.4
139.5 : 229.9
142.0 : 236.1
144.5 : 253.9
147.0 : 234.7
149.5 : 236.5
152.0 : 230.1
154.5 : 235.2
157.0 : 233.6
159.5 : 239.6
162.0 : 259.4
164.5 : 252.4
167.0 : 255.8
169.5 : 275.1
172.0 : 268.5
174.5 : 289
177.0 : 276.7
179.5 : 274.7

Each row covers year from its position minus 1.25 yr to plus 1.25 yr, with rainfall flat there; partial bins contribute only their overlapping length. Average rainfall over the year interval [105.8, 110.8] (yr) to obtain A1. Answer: 226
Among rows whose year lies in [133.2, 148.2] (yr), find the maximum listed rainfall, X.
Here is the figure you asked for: 253.9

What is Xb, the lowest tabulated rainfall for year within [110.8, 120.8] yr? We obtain 217.2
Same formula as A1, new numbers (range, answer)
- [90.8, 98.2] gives 224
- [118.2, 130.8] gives 219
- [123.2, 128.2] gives 214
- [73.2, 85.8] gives 207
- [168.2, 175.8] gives 277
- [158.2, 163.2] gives 249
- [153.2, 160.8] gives 236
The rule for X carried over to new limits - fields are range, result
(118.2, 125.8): 221.4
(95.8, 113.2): 233.4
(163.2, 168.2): 255.8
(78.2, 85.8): 225.4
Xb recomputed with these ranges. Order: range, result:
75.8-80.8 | 197.3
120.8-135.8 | 212.3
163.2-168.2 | 252.4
